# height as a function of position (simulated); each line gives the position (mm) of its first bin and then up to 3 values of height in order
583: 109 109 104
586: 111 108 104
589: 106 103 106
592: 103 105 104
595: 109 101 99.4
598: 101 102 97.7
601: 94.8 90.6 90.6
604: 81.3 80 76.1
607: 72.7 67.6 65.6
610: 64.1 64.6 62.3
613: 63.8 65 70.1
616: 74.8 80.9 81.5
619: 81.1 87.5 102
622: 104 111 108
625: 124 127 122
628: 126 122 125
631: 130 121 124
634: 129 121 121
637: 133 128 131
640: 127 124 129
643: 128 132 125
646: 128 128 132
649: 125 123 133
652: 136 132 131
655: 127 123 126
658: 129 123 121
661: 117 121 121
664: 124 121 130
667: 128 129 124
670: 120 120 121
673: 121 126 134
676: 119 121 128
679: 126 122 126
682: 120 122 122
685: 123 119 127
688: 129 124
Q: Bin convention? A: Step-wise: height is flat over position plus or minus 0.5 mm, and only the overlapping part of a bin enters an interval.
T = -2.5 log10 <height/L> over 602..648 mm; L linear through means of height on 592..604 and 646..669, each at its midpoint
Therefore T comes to 0.09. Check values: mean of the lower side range 98.9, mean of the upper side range 126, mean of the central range 104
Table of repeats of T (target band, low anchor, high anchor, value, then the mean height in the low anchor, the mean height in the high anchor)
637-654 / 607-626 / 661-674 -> -0.216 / 83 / 123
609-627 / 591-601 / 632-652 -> 0.303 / 102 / 127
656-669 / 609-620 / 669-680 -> -0.102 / 71.3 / 124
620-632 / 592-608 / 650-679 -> -0.106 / 93.2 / 125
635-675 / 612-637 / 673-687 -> -0.100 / 105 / 124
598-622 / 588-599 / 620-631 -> 0.346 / 104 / 116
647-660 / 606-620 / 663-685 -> -0.205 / 71.1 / 124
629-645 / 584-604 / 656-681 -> -0.109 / 102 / 124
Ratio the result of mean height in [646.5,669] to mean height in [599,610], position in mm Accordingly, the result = 1.54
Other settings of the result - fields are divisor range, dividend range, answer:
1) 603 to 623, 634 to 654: 1.66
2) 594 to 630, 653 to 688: 1.36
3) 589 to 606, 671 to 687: 1.26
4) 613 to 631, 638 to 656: 1.28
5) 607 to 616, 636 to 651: 1.93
